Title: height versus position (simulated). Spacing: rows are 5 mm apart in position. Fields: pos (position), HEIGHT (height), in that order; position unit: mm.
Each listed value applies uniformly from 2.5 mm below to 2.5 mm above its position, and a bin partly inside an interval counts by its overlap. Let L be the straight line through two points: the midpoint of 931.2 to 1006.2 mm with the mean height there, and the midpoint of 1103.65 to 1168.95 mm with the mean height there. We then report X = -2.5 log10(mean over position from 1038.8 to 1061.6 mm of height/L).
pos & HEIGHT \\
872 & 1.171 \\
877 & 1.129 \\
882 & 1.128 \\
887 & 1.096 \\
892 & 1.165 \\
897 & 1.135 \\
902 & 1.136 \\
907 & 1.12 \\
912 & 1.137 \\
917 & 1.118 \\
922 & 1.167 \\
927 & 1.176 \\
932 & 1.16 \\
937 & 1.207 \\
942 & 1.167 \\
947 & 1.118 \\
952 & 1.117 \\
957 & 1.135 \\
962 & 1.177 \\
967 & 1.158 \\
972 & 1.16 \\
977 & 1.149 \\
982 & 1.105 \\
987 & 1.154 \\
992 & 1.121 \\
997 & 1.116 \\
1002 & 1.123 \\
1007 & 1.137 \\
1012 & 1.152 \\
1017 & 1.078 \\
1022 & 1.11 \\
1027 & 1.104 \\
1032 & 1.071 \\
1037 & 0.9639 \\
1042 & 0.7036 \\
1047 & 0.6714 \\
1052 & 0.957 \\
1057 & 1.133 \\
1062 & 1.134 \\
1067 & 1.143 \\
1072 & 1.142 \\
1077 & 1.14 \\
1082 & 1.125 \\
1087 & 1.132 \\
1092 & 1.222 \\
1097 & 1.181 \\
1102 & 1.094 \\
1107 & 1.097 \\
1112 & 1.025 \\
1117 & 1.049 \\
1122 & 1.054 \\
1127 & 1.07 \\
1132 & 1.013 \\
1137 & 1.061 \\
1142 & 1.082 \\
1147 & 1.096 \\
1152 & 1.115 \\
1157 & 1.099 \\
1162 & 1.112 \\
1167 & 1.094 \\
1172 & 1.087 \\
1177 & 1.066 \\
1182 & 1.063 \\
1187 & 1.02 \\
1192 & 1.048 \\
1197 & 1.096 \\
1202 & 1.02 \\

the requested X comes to 0.235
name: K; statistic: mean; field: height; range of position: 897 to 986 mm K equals 1.15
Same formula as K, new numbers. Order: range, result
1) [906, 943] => 1.16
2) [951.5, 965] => 1.15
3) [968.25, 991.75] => 1.14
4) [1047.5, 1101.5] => 1.11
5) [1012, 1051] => 0.97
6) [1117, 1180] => 1.08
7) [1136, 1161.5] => 1.09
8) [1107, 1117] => 1.05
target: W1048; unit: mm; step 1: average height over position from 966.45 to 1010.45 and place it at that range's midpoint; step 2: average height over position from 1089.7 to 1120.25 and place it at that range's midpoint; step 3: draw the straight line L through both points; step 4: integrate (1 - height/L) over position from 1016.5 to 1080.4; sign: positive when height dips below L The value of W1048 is 5.41 mm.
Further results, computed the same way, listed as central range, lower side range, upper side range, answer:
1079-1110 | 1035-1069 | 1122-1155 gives -3.91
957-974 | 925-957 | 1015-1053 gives -0.89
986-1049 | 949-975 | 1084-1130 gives 5.15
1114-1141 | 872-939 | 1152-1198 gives 0.96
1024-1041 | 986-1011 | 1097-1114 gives 1.51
